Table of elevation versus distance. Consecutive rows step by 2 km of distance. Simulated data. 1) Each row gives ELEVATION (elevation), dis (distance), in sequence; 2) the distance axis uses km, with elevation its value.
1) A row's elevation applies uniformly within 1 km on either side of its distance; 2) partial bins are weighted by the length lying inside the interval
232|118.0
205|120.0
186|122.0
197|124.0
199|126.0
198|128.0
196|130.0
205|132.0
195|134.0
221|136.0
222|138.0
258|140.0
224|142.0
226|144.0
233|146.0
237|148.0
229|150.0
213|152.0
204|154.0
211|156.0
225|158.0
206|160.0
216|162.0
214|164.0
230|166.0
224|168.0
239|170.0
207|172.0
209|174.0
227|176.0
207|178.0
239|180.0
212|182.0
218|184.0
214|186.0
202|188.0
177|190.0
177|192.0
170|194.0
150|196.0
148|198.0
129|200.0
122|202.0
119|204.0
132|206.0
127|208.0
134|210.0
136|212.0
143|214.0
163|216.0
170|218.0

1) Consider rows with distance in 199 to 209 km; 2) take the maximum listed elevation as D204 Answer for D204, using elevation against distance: 132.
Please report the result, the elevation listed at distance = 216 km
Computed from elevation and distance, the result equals 163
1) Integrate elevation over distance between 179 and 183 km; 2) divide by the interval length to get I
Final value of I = 226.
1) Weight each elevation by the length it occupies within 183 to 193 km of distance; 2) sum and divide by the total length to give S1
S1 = 198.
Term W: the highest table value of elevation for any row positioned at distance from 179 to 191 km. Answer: 239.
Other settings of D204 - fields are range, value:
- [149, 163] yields 229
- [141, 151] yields 237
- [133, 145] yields 258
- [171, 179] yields 227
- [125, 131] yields 199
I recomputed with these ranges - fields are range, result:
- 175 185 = 221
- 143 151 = 231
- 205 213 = 132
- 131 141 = 220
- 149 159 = 216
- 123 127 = 198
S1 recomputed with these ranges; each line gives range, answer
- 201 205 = 120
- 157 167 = 218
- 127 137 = 203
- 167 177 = 221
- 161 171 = 225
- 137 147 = 233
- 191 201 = 155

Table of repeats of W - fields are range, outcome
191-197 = 177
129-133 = 205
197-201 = 148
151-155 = 213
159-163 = 216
